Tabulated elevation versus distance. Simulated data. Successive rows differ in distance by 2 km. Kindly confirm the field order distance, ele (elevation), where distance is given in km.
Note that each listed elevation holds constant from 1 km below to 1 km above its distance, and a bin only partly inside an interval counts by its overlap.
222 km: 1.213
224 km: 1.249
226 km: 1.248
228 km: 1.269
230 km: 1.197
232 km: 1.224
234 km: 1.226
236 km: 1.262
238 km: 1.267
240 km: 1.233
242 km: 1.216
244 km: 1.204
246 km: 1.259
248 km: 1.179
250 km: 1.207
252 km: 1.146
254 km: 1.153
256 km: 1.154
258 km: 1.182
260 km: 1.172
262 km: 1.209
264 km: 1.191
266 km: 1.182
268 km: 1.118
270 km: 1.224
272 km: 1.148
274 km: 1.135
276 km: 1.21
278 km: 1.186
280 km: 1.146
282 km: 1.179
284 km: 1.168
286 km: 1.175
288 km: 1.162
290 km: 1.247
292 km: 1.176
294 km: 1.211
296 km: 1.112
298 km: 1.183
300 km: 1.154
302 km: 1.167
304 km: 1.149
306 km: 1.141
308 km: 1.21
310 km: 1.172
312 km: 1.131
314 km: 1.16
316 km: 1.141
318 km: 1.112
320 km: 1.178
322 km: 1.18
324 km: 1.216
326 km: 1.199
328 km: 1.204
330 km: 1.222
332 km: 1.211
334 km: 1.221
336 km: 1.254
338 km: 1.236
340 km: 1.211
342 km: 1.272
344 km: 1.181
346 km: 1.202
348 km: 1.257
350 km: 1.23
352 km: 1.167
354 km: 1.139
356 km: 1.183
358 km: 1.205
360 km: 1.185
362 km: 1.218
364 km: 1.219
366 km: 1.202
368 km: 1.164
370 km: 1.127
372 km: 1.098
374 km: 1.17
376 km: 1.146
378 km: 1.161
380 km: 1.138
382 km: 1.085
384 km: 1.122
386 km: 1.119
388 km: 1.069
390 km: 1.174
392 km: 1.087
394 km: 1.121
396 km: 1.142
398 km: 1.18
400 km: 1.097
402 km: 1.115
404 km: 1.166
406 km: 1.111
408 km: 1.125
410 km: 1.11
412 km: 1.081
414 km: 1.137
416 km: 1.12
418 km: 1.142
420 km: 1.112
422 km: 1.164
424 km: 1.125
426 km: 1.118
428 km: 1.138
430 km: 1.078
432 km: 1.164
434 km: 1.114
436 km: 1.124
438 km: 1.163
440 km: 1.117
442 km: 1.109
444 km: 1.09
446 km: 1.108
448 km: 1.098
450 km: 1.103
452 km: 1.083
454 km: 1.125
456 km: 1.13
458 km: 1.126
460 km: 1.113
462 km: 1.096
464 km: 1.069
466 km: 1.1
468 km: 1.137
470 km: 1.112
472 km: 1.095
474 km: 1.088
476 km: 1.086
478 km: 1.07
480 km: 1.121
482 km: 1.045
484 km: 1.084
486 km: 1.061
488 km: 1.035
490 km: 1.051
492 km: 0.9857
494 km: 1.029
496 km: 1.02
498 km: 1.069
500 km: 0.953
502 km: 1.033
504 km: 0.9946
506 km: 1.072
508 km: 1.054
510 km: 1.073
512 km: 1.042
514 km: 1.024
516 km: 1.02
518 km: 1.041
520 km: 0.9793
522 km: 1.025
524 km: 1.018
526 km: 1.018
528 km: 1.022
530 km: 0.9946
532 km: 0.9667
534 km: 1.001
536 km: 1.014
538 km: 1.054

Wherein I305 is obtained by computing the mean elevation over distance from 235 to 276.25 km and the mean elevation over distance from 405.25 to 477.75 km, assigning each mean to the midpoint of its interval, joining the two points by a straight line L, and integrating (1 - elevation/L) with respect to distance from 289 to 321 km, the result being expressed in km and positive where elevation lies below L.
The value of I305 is 0.2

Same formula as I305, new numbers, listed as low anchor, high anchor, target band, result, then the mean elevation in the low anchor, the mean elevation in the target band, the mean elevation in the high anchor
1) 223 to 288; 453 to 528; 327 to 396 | -2.5 km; 1.2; 1.18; 1.06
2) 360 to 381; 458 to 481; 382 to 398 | 0.4 km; 1.17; 1.12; 1.1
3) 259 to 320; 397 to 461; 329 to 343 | -1.0 km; 1.17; 1.23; 1.12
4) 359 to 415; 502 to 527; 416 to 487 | -1.7 km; 1.14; 1.11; 1.03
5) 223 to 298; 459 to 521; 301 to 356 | -1.8 km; 1.2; 1.19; 1.06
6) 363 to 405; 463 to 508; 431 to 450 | -0.4 km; 1.14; 1.12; 1.06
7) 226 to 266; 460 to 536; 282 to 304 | 0.1 km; 1.21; 1.17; 1.05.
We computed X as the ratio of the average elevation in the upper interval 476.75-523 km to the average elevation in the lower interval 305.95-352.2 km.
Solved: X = 0.9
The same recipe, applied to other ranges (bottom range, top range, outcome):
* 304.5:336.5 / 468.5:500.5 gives 0.90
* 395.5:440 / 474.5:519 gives 0.93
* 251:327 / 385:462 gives 0.96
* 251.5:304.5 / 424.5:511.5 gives 0.93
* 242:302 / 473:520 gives 0.89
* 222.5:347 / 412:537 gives 0.90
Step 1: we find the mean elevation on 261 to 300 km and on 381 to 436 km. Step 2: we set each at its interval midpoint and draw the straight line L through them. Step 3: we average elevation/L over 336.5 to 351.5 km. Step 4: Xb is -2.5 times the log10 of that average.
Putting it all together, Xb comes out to -0.070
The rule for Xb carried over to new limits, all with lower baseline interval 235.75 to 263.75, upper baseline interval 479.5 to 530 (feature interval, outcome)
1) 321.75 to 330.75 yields -0.05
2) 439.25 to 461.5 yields -0.04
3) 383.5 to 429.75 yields -0.03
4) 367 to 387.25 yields -0.01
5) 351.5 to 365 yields -0.06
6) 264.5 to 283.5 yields 0.01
